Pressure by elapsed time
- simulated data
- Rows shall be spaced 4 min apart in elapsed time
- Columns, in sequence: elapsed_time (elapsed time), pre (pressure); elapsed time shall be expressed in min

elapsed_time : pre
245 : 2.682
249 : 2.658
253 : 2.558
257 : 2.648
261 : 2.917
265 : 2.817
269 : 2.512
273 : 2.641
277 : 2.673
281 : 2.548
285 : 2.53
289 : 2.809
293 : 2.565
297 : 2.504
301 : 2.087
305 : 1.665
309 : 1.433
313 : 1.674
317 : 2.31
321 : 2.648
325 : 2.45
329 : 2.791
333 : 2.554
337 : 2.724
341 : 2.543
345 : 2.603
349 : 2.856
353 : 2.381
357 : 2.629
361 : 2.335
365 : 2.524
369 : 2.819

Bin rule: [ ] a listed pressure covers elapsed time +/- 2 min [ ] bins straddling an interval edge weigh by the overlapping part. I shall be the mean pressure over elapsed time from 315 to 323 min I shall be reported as 2.48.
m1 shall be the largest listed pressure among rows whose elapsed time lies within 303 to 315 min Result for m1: 1.674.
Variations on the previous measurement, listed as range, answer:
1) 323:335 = 2.791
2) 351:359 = 2.629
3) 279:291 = 2.809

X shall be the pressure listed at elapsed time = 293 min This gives 2.565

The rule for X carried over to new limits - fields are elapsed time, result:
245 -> 2.682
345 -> 2.603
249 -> 2.658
